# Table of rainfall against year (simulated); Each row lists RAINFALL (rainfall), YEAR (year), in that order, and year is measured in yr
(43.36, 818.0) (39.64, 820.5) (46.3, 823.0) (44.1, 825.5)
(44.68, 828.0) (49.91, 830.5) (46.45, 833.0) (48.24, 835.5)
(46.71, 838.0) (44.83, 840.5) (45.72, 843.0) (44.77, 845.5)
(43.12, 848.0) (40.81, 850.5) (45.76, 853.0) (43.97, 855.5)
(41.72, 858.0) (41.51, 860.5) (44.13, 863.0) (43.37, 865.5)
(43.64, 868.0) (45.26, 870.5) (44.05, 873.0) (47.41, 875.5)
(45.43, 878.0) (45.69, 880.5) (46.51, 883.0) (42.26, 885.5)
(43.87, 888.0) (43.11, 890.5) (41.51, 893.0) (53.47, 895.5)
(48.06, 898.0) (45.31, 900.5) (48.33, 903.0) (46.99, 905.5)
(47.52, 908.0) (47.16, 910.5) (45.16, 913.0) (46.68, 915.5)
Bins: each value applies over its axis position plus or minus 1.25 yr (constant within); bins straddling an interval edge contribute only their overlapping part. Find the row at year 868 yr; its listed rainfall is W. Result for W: 43.64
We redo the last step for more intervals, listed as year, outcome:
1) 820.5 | 39.64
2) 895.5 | 53.47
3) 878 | 45.43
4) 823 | 46.3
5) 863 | 44.13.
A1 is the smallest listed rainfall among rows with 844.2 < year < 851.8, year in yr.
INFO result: 40.81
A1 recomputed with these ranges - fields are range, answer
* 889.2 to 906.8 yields 41.51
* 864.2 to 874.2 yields 43.37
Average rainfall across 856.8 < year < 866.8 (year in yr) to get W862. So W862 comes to 42.7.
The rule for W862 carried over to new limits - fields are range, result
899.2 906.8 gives 46.9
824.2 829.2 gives 44.4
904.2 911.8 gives 47.2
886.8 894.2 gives 42.8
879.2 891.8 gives 44.3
